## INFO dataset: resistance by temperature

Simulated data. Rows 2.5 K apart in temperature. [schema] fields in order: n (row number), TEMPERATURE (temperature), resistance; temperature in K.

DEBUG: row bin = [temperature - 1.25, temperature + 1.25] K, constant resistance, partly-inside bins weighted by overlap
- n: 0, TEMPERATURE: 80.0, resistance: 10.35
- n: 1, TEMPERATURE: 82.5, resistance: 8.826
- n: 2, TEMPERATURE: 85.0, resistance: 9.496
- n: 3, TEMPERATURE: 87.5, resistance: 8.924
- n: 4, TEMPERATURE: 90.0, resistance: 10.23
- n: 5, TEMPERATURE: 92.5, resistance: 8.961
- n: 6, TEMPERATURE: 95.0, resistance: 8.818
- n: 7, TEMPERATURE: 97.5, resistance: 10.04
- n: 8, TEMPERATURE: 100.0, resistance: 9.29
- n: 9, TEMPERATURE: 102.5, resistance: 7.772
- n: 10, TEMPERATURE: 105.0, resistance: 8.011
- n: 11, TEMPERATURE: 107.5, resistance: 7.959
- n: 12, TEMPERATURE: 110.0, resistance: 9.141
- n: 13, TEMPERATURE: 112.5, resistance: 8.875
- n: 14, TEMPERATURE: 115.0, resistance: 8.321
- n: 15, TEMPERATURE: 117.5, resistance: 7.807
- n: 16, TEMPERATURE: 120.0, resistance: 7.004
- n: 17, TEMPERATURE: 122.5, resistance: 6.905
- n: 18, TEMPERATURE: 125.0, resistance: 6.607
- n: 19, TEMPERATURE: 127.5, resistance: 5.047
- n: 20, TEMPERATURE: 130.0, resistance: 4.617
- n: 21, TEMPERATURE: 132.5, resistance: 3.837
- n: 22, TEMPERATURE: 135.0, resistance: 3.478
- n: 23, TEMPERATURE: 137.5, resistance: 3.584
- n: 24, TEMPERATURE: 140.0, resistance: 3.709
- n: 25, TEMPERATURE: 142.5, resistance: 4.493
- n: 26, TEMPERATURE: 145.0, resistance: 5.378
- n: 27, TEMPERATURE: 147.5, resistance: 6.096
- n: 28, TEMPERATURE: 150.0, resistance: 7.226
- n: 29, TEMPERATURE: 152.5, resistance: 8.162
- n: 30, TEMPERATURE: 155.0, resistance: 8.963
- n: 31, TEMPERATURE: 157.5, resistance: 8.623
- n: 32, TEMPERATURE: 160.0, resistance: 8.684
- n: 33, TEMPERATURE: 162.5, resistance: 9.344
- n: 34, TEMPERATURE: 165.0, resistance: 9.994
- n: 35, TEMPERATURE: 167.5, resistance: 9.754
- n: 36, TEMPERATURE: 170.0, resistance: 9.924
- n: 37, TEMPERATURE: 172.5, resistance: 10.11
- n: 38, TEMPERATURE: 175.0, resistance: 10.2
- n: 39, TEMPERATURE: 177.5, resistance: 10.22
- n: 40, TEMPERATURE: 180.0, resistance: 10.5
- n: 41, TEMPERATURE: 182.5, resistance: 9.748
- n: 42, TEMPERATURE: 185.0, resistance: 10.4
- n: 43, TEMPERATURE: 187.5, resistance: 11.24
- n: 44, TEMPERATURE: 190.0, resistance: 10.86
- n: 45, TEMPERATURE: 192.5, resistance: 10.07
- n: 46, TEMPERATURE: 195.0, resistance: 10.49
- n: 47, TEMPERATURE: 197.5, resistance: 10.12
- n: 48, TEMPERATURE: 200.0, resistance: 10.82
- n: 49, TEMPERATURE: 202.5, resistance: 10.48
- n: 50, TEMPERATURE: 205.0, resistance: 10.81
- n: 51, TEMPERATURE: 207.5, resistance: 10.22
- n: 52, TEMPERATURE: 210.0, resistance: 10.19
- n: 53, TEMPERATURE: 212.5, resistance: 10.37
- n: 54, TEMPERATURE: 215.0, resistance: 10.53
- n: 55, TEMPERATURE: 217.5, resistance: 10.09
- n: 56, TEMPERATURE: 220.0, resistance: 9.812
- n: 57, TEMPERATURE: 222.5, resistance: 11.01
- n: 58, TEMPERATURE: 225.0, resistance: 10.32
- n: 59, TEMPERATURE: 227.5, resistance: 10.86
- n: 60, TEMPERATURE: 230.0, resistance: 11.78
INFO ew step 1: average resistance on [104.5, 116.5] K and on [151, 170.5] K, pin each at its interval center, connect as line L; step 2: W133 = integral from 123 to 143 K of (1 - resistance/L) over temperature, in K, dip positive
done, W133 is 9.7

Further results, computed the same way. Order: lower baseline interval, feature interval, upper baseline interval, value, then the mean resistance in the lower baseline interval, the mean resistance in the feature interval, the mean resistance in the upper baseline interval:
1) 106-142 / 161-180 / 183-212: -2.2 K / 6.18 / 9.96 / 10.5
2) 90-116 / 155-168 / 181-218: 0.8 K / 8.8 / 9.22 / 10.4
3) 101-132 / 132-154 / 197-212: 8.2 K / 7.27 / 5.19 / 10.5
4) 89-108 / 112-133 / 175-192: 6.2 K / 8.9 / 6.57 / 10.5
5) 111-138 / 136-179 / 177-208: 2.5 K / 6.1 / 7.9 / 10.5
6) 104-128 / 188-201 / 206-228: -1.0 K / 7.64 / 10.5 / 10.4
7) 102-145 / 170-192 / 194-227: -3.4 K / 6.25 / 10.4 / 10.4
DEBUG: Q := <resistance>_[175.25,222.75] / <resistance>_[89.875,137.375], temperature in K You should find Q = 1.4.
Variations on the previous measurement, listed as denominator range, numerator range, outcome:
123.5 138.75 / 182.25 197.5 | 2.30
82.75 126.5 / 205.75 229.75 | 1.23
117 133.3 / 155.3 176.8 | 1.61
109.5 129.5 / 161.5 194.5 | 1.40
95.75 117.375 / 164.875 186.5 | 1.17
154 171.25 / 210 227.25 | 1.11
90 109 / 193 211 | 1.19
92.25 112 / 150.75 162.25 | 0.99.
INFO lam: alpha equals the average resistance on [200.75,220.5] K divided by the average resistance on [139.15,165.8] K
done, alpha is 1.41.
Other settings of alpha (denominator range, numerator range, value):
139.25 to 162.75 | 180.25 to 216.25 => 1.48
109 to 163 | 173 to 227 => 1.58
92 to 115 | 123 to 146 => 0.53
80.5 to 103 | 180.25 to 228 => 1.13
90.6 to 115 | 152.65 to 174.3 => 1.07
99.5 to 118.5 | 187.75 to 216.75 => 1.25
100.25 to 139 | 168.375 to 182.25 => 1.53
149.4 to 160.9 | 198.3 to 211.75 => 1.25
